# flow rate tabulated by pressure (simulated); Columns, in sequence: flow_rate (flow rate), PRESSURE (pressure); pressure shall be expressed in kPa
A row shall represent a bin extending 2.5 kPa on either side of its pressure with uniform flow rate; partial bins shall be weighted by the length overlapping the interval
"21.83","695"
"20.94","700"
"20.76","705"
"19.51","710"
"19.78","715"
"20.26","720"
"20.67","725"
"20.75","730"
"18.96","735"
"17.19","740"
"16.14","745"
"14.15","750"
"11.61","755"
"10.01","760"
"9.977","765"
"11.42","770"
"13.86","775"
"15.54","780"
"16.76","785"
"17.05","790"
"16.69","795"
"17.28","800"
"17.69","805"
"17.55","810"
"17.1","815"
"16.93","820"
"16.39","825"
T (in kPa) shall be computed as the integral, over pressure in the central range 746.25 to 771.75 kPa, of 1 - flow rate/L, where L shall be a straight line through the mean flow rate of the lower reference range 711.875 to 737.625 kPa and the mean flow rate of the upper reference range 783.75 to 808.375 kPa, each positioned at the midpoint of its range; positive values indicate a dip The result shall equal 9.58 kPa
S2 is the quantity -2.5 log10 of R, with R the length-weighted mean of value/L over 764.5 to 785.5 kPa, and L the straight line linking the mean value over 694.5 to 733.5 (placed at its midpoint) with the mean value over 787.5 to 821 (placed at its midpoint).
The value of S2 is 0.32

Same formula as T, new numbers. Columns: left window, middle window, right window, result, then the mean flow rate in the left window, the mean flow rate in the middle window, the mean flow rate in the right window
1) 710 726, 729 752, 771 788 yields 1.3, 20.1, 17.3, 15.1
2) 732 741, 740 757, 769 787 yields 2.8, 18.4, 14.5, 14.6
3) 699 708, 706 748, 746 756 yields -5.0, 20.8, 19.2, 13.6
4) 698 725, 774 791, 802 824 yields 2.1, 20.3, 15.9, 17.3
